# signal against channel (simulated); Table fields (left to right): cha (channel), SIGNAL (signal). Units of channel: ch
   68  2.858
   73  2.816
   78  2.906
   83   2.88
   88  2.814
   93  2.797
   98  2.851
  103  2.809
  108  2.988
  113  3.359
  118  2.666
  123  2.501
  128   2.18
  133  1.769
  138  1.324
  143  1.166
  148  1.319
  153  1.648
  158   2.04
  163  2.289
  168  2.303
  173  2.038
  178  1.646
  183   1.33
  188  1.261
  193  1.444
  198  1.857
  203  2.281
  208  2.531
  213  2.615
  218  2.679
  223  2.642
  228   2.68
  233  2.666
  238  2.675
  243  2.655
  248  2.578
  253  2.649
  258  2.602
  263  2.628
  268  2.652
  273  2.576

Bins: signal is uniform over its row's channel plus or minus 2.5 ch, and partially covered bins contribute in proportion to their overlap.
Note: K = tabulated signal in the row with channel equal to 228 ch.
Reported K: 2.68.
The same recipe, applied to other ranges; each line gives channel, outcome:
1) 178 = 1.646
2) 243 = 2.655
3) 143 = 1.166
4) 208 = 2.531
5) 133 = 1.769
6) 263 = 2.628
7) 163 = 2.289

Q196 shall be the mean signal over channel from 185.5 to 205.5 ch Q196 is 1.71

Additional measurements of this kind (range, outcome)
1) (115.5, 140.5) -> 2.09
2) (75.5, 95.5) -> 2.85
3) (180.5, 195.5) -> 1.34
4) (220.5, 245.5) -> 2.66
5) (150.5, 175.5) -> 2.06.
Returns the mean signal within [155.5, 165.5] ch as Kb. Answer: 2.16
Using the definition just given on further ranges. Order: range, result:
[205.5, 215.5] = 2.57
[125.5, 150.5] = 1.55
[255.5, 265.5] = 2.61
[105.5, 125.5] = 2.88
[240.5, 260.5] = 2.62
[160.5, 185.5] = 1.92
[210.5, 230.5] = 2.65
